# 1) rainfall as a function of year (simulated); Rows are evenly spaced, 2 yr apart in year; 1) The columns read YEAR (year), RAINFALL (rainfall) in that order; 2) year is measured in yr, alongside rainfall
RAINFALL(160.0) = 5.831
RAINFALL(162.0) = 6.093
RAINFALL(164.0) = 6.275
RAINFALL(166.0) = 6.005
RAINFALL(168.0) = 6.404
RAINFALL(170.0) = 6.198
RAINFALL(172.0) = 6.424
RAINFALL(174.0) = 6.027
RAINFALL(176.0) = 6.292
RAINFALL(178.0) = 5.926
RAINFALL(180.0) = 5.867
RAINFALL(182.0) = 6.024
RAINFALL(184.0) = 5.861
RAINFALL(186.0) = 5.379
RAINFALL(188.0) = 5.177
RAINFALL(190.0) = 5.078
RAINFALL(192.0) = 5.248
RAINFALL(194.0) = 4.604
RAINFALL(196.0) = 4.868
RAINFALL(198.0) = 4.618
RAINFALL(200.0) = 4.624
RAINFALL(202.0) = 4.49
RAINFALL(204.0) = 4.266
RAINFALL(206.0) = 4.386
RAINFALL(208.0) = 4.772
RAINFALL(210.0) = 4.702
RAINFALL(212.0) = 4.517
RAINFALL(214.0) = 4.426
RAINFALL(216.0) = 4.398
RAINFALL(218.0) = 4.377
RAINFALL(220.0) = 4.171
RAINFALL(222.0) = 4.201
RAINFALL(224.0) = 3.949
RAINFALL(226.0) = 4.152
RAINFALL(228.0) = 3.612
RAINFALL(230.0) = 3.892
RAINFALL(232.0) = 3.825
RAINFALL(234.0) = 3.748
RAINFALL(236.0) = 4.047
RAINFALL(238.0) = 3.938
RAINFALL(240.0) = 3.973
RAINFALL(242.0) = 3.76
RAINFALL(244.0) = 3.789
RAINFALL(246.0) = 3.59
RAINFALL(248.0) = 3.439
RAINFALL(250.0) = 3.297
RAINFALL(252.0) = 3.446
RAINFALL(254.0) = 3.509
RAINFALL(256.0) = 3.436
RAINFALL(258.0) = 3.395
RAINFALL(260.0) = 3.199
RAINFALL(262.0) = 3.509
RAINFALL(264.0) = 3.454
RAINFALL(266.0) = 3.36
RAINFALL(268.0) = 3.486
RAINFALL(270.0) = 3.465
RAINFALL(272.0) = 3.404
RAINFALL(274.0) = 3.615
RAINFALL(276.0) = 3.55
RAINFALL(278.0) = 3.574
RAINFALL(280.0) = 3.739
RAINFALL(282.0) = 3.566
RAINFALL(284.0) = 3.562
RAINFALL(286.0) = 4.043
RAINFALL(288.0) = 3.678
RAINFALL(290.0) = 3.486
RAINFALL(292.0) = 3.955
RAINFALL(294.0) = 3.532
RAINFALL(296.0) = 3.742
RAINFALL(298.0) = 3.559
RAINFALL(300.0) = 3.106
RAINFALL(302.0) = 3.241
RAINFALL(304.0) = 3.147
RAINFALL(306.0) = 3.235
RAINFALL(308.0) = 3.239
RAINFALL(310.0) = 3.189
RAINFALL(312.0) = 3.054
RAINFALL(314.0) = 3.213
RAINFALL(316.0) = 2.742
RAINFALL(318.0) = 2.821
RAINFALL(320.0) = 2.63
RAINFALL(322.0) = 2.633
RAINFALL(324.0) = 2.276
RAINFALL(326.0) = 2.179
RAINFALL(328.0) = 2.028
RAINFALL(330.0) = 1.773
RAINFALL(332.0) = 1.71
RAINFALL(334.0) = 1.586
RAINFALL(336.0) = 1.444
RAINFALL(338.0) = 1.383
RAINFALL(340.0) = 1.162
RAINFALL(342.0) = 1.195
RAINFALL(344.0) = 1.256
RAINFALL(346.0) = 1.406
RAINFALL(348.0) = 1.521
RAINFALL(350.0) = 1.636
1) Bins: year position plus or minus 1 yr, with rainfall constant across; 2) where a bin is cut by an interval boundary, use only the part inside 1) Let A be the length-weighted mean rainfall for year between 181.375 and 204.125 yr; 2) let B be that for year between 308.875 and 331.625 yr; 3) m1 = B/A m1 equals 0.5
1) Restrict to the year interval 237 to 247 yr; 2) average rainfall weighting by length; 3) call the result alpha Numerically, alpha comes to 3.81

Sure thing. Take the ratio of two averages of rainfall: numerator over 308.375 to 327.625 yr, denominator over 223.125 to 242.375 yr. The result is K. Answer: 0.70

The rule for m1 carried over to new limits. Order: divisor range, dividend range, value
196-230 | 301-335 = 0.60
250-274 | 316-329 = 0.72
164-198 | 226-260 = 0.64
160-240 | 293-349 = 0.49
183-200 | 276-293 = 0.73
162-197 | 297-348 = 0.41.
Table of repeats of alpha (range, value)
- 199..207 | 4.44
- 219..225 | 4.11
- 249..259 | 3.42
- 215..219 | 4.39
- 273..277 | 3.58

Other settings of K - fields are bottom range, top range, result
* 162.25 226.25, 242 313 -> 0.68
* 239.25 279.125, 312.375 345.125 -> 0.58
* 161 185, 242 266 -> 0.57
